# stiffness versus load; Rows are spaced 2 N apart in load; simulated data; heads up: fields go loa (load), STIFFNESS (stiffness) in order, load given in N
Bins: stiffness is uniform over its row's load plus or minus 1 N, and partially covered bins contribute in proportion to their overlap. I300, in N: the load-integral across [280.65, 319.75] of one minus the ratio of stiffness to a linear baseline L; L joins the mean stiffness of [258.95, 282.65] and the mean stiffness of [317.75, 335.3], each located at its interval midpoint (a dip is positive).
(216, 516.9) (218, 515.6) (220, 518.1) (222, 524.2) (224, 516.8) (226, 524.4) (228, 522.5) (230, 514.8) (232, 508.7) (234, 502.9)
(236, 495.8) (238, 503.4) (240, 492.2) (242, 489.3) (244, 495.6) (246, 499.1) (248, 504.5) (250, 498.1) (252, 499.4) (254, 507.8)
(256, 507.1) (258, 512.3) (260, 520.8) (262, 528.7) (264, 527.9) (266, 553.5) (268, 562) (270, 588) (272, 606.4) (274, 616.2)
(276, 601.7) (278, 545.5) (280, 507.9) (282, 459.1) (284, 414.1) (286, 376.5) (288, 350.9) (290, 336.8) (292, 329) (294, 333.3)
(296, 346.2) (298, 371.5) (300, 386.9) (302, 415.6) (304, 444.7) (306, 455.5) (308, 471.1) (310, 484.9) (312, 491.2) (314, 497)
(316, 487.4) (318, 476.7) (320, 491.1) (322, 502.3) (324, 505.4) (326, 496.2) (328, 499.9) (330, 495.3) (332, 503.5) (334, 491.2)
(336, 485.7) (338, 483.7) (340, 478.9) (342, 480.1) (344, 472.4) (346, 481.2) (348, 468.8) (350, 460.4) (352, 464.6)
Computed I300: 7.7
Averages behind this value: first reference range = 553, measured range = 420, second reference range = 496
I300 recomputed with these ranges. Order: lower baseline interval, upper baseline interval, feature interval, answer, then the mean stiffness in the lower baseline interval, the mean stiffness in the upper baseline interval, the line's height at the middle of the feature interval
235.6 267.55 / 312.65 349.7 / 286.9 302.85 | 4.47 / 510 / 488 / 498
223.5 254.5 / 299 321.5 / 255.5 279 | -3.29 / 504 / 465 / 489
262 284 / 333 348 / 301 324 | 1.50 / 549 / 481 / 509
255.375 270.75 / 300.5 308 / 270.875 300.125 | 2.79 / 537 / 439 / 484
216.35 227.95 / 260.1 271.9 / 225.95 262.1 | 2.09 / 520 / 554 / 537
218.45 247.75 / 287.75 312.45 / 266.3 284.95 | -4.43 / 508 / 401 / 440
